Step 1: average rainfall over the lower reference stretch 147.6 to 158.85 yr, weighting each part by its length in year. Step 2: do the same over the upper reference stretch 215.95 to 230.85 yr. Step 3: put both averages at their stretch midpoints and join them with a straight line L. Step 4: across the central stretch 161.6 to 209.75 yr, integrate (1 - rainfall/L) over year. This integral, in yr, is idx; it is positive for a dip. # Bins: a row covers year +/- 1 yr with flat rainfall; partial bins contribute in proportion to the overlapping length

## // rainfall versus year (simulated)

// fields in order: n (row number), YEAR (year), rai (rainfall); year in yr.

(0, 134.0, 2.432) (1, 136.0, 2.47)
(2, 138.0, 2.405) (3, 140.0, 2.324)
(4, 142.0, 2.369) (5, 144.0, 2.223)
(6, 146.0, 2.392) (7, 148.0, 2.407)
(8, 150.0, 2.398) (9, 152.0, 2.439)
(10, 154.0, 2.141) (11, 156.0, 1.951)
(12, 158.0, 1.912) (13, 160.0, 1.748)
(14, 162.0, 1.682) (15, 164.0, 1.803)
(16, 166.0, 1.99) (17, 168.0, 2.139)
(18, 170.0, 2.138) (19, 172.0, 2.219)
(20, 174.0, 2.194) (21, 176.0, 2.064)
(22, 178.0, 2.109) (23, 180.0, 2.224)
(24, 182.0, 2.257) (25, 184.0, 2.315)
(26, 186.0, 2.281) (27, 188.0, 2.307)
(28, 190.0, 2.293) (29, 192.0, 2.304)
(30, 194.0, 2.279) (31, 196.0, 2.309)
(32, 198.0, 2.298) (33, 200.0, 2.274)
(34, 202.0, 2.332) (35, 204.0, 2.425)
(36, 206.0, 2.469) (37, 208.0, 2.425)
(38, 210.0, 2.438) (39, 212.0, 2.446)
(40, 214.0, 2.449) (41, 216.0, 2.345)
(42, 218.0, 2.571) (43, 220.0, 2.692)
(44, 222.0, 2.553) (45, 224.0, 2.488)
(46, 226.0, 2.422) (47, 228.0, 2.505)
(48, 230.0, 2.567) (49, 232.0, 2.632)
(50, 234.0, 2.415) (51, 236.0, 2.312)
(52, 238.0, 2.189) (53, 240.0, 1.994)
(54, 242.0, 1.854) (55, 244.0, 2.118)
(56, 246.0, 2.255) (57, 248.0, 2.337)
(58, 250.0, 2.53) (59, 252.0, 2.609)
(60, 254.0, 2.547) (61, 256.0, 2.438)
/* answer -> 2.7 yr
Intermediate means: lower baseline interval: 2.2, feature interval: 2.22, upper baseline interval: 2.53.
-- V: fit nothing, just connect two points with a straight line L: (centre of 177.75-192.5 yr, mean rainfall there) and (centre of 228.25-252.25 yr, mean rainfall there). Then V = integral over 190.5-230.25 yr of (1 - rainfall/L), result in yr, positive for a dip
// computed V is -2.36 yr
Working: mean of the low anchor 2.27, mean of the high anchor 2.31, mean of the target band 2.43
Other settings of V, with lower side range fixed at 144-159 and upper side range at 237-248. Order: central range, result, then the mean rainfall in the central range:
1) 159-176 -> 1.7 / 1.99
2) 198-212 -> -1.5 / 2.39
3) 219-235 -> -3.1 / 2.53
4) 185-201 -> -0.9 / 2.29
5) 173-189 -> -0.2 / 2.22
